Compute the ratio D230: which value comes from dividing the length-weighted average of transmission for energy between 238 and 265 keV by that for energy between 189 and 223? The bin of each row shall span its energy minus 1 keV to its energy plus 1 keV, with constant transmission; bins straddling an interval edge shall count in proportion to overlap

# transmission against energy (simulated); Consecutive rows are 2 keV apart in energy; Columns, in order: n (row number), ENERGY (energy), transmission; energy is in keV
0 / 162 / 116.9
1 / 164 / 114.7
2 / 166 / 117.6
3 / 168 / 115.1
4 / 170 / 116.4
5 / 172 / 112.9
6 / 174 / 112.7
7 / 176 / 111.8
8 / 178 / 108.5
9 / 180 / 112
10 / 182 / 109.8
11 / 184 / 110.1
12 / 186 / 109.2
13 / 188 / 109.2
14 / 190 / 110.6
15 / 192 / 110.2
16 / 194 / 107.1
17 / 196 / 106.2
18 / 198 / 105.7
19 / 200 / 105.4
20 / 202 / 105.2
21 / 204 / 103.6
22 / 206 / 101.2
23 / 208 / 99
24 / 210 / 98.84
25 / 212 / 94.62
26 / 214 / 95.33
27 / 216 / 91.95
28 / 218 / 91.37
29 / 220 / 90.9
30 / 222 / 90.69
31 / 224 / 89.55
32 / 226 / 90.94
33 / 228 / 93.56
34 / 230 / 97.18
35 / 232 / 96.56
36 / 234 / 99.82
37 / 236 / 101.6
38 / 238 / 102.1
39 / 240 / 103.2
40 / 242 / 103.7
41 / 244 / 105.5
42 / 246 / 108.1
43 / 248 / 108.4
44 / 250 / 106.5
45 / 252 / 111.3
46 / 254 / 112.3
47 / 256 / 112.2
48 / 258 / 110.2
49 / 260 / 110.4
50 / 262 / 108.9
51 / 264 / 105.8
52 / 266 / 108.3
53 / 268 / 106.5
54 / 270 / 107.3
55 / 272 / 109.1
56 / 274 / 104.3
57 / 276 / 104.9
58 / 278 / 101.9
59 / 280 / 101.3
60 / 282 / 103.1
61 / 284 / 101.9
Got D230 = 1.07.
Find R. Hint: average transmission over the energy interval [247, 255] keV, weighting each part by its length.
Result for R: 110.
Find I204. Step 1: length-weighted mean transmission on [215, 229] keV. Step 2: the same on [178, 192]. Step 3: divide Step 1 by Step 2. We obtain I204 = 0.83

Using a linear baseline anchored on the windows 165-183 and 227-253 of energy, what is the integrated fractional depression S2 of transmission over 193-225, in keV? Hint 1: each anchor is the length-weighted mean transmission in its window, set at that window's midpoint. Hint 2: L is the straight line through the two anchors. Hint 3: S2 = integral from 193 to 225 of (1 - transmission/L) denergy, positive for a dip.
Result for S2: 2.7 keV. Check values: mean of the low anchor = 113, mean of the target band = 98.5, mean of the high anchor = 103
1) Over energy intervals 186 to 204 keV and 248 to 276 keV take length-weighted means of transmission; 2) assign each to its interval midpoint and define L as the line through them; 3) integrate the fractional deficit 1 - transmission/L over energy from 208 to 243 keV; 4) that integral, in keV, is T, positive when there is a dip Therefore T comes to 3.8 keV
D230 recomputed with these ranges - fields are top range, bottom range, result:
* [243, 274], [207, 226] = 1.16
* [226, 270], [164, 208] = 0.96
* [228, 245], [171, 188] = 0.91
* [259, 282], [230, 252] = 1.02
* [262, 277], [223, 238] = 1.11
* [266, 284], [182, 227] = 1.04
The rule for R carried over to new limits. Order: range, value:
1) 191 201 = 107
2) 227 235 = 96.8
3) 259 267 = 108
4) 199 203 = 105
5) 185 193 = 110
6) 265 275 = 107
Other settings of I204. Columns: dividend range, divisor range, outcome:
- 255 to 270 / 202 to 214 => 1.09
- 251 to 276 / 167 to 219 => 1.03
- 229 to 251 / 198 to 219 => 1.04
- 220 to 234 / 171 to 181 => 0.84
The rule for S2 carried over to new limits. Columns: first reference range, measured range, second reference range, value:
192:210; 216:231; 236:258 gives 1.9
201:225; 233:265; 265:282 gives -1.7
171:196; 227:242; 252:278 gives 1.3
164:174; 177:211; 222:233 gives -0.2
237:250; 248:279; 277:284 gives -1.3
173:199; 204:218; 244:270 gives 1.6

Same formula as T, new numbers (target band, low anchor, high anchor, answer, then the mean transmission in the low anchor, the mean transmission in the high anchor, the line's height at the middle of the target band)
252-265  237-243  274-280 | -0.9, 103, 103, 103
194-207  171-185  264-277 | 0.6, 111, 107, 110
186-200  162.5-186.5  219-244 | -0.1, 113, 97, 108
